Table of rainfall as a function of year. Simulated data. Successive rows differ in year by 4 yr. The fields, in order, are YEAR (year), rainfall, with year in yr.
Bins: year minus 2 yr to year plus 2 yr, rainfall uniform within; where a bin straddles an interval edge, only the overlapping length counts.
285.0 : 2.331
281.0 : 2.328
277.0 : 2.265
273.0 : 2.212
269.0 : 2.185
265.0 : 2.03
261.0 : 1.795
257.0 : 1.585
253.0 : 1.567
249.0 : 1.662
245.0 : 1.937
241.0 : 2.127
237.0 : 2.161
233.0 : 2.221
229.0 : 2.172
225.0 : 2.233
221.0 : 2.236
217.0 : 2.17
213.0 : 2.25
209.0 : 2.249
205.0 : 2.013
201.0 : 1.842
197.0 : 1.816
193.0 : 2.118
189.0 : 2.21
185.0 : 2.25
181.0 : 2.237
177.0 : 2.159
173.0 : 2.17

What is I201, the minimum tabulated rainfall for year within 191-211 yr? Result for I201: 1.816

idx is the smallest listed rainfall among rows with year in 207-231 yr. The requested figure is 2.17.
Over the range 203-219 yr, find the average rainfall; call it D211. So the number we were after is 2.17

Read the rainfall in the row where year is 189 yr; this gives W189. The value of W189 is 2.21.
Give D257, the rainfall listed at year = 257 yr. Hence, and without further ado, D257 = 1.585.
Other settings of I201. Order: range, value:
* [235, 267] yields 1.567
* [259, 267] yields 1.795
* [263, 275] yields 2.03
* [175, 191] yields 2.159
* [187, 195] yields 2.118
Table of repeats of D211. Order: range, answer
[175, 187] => 2.22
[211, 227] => 2.22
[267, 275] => 2.2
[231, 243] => 2.17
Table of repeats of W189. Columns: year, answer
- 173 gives 2.17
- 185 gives 2.25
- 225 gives 2.233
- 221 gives 2.236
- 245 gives 1.937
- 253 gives 1.567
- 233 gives 2.221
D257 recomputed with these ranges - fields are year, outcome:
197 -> 1.816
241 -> 2.127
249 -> 1.662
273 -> 2.212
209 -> 2.249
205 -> 2.013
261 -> 1.795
